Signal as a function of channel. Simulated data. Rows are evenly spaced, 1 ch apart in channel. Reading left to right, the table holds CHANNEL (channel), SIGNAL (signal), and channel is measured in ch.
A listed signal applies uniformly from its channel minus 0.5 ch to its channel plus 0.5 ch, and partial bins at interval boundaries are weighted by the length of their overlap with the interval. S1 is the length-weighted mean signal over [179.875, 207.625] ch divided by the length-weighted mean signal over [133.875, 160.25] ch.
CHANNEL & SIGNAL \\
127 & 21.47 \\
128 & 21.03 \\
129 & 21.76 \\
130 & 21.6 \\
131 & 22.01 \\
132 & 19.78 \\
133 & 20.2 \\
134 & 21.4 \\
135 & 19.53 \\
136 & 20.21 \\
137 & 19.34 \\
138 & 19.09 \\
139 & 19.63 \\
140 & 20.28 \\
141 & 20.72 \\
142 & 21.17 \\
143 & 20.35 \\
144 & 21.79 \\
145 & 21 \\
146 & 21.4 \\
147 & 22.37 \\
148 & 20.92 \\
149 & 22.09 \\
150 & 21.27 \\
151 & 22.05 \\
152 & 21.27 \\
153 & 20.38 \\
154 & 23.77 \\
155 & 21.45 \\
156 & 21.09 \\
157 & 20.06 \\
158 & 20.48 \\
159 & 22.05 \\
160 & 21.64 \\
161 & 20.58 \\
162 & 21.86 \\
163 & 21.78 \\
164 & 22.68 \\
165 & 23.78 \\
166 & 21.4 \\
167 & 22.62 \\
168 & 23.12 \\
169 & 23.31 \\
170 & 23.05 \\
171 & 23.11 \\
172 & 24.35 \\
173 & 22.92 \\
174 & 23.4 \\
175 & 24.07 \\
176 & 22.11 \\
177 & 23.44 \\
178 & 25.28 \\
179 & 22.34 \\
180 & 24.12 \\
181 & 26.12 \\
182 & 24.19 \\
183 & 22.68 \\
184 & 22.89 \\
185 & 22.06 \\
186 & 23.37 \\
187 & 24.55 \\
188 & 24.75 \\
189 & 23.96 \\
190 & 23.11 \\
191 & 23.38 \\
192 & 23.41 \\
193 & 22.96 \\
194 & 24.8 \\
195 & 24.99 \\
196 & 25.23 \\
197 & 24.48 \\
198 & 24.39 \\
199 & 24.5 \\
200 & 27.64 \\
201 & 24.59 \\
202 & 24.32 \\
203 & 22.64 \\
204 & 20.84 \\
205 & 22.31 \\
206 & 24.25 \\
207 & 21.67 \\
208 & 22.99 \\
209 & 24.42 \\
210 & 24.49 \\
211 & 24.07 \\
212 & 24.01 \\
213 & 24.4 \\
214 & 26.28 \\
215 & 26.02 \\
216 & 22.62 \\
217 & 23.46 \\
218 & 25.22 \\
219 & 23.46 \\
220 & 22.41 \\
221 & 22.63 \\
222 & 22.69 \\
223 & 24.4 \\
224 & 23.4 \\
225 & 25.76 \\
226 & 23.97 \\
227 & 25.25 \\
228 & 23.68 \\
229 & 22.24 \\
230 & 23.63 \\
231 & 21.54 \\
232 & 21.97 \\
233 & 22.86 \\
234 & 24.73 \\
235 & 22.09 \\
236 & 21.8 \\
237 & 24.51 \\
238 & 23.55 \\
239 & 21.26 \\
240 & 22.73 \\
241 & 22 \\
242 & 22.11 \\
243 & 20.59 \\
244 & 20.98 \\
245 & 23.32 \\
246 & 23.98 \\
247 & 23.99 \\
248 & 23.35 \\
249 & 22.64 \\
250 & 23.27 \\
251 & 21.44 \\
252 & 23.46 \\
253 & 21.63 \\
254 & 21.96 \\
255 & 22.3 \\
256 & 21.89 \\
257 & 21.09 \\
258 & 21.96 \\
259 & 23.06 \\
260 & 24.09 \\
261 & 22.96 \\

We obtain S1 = 1.14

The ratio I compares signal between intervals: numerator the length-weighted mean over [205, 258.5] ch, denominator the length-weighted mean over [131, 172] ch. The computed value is 1.1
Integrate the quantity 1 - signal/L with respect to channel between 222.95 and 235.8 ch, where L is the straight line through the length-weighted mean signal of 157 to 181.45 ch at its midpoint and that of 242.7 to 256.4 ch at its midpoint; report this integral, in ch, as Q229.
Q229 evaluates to -0.5 ch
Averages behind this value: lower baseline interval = 22.8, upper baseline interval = 22.5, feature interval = 23.4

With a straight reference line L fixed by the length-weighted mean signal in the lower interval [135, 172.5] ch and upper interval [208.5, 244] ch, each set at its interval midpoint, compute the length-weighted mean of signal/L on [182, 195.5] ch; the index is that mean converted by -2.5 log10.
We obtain -0.06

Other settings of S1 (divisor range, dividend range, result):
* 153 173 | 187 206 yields 1.08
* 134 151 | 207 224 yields 1.15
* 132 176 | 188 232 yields 1.11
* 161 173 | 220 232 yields 1.03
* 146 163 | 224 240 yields 1.08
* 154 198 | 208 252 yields 1.01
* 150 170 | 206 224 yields 1.09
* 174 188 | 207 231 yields 1.01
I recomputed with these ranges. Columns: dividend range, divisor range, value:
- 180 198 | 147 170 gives 1.10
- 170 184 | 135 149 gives 1.15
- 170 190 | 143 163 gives 1.10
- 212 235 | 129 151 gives 1.14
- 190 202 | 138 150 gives 1.17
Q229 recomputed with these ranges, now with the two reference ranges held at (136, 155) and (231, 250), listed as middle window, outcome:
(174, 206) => -3.0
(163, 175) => -0.9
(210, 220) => -0.9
